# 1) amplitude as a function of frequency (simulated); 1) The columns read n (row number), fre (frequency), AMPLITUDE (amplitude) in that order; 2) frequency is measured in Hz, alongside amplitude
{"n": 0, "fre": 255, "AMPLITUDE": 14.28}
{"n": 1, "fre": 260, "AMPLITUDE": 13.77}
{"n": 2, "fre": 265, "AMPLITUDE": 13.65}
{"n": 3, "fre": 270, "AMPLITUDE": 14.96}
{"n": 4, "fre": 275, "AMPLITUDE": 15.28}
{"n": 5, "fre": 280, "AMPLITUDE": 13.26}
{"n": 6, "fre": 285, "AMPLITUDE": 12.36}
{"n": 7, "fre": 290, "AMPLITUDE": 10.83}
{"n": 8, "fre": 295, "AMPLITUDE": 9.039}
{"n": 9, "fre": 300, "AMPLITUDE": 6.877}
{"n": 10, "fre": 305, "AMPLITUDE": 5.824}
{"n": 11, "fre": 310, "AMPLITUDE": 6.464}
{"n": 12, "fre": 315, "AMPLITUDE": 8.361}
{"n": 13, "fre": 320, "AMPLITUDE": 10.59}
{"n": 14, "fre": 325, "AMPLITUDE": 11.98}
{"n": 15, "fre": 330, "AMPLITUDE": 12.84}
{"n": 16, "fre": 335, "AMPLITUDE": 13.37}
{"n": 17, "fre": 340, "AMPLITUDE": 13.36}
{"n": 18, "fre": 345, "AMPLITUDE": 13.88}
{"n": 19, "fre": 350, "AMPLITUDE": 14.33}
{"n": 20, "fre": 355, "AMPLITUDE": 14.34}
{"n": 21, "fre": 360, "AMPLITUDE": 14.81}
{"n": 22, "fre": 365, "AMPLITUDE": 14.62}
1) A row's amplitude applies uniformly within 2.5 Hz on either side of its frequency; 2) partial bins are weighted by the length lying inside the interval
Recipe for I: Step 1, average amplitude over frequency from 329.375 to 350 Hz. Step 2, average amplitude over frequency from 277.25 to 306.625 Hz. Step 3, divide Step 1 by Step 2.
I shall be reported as 1.4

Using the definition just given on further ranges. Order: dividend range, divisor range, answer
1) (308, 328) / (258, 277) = 0.66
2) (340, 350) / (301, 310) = 2.24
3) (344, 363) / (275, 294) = 1.17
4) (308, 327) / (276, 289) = 0.73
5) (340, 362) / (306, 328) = 1.55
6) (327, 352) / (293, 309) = 1.90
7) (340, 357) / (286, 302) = 1.51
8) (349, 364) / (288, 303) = 1.66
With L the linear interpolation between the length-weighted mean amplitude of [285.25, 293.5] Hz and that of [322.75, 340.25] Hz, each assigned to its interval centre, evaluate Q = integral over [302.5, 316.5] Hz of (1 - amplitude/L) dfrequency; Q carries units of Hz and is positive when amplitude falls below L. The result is 6.0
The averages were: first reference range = 11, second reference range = 12.8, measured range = 6.78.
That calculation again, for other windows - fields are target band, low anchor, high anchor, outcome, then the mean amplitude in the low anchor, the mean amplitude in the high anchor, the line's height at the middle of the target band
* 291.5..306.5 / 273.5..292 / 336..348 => 6.29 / 12.9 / 13.6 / 13.1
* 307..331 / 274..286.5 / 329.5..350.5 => 6.66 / 13.5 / 13.6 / 13.5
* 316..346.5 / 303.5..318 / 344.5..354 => -4.60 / 7.08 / 14.2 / 10.9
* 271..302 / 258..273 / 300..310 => -4.42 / 14.2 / 6.25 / 9.96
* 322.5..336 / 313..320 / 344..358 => -1.95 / 9.16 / 14.2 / 11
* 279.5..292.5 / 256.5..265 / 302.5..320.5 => -1.54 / 13.8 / 7.5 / 10.7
